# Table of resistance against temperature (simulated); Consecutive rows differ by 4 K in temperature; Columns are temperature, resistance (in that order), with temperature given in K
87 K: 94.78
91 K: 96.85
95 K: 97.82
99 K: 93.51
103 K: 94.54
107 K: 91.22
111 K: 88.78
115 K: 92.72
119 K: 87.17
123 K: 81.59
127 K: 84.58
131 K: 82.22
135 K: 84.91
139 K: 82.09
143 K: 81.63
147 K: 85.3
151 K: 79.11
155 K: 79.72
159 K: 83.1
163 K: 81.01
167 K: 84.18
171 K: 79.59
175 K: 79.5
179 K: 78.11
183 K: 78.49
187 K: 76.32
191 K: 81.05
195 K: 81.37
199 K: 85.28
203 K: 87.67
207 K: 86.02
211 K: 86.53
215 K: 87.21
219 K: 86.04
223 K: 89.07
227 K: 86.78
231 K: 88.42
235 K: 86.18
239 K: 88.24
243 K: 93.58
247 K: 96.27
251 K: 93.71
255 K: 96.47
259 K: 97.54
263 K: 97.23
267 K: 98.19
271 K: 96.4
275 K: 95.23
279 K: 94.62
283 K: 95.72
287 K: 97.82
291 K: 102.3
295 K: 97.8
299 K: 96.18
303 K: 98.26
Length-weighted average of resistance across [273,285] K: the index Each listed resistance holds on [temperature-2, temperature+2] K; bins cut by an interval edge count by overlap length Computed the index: 95.2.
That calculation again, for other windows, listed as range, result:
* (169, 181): 79.1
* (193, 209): 85.1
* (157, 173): 82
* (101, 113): 91.5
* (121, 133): 82.8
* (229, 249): 90.5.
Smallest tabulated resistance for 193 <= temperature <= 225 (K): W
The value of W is 81.37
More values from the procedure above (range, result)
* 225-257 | 86.18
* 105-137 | 81.59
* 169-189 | 76.32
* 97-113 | 88.78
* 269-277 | 95.23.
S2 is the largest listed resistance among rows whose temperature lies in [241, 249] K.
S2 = 96.27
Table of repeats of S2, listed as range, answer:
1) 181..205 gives 87.67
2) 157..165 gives 83.1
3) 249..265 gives 97.54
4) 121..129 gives 84.58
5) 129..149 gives 85.3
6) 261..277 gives 98.19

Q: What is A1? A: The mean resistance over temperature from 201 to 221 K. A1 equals 86.7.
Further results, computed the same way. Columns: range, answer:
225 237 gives 87.1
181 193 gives 78.6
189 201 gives 82.6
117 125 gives 84.4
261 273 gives 97.3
